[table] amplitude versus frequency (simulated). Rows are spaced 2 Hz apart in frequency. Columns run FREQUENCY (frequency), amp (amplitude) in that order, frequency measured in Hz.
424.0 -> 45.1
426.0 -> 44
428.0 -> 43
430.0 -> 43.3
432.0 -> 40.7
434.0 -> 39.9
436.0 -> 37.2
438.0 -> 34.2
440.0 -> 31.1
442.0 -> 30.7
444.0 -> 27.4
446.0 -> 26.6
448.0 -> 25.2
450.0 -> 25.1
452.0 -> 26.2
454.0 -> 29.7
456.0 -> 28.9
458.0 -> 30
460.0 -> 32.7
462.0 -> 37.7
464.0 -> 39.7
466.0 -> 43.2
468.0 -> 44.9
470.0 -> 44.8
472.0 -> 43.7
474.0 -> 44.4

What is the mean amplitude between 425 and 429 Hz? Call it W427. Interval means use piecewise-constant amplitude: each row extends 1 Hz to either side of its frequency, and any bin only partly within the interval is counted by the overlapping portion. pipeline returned 43.5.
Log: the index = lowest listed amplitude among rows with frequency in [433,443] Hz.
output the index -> 30.7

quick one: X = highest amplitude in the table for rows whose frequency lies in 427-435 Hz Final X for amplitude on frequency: 43.3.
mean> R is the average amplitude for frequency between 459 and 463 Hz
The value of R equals 35.2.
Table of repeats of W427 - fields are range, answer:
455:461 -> 30.5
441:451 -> 27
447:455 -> 26.5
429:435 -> 41.3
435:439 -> 35.7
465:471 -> 44.3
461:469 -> 41.4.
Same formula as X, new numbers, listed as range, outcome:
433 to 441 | 39.9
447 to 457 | 29.7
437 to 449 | 34.2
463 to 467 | 43.2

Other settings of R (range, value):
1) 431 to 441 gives 36.6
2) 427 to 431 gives 43.1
